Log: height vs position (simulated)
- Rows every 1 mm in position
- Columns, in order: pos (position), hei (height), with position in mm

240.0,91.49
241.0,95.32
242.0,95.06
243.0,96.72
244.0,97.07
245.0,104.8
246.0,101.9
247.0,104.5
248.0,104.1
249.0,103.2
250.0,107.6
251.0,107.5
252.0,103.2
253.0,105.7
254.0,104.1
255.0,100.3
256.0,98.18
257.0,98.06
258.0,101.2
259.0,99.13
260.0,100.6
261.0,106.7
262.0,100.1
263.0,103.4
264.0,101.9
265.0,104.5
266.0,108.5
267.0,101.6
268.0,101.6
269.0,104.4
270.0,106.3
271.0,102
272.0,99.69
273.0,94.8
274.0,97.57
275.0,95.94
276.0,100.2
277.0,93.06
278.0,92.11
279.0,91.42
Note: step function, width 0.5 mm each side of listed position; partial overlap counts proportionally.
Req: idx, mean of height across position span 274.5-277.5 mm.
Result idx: 96.4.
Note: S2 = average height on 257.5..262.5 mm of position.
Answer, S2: 102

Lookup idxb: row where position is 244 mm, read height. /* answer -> 97.07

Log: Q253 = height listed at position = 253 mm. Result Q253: 105.7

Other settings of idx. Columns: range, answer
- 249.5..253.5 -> 106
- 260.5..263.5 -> 103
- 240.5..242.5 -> 95.2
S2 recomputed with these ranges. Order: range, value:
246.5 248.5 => 104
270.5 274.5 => 98.5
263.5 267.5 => 104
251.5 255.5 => 103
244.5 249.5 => 104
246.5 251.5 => 105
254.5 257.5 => 98.8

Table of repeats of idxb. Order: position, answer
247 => 104.5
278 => 92.11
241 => 95.32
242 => 95.06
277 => 93.06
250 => 107.6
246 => 101.9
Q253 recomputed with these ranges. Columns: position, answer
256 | 98.18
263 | 103.4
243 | 96.72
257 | 98.06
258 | 101.2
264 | 101.9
